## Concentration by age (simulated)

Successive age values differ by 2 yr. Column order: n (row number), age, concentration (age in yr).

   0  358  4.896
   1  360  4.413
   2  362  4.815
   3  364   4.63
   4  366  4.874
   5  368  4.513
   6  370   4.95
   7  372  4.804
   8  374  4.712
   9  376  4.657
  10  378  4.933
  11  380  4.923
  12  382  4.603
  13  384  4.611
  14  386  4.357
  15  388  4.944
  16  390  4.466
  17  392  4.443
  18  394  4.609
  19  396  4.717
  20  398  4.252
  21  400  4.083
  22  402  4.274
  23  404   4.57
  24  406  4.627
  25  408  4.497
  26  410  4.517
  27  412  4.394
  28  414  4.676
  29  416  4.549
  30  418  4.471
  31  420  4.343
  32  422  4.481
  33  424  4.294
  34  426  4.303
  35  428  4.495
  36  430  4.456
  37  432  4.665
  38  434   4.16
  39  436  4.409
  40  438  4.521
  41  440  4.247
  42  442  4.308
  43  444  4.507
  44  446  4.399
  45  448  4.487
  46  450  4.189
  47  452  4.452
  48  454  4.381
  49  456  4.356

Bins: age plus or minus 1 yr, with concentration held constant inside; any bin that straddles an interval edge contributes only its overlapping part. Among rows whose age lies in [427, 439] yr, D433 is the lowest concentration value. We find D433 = 4.16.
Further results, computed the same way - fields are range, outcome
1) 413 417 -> 4.549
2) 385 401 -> 4.083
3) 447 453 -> 4.189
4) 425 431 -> 4.303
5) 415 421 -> 4.343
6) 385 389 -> 4.357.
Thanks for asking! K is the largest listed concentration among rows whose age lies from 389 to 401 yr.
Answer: 4.717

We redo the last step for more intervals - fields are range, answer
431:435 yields 4.665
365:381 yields 4.95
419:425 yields 4.481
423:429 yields 4.495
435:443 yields 4.521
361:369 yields 4.874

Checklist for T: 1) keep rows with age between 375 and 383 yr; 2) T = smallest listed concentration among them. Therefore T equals 4.603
